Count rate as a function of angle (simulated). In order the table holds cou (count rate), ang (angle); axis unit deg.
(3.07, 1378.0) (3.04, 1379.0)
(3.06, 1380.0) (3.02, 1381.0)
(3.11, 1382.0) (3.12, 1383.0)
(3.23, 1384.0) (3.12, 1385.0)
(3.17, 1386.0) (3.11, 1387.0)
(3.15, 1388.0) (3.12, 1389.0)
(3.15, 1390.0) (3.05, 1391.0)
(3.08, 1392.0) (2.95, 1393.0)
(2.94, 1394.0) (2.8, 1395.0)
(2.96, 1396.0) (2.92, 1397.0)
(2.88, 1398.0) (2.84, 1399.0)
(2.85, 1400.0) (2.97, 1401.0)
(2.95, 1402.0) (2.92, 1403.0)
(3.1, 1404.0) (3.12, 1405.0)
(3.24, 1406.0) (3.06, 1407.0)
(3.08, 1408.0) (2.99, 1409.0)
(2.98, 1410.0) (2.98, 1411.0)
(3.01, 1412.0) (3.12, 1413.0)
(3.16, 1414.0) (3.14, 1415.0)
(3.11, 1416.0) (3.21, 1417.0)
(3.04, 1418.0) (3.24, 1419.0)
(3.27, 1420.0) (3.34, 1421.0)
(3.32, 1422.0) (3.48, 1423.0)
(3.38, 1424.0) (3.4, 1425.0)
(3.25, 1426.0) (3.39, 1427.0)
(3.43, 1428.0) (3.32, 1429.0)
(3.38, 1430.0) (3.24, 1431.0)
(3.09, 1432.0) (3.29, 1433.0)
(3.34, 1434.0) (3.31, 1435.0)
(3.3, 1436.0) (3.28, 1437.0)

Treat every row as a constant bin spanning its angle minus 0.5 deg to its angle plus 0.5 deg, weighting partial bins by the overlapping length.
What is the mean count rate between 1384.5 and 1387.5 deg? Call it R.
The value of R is 3.13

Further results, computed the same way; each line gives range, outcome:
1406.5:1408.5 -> 3.07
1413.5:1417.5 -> 3.16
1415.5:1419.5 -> 3.15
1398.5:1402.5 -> 2.9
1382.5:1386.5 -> 3.16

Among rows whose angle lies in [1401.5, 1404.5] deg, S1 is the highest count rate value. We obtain 3.1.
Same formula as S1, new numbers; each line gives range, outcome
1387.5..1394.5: 3.15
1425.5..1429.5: 3.43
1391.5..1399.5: 3.08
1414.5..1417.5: 3.21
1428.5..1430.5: 3.38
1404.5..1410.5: 3.24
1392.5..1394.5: 2.95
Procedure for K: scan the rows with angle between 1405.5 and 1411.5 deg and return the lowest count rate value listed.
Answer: 2.98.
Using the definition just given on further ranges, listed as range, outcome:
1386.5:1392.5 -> 3.05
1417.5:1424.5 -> 3.04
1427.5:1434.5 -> 3.09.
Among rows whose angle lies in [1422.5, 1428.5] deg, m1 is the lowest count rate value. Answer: 3.25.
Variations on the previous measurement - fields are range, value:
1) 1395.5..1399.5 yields 2.84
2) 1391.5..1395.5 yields 2.8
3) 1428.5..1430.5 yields 3.32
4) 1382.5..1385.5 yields 3.12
